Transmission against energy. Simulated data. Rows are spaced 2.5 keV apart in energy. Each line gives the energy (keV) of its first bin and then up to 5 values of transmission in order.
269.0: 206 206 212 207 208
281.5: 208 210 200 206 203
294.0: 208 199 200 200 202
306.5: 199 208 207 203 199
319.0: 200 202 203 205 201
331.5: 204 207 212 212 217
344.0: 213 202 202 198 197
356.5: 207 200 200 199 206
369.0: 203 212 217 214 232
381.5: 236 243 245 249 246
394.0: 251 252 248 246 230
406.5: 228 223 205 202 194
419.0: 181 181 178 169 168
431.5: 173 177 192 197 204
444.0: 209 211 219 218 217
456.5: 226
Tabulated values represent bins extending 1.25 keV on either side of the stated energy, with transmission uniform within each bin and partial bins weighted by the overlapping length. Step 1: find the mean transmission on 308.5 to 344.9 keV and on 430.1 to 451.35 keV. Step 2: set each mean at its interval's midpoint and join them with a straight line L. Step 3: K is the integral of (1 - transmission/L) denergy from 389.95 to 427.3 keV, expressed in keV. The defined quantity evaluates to -2.9 keV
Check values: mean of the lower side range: 206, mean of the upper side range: 199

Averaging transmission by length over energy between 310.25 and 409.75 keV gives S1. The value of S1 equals 217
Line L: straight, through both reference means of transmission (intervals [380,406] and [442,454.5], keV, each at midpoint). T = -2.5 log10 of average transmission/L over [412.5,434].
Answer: 0.25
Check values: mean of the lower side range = 244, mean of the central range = 181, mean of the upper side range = 214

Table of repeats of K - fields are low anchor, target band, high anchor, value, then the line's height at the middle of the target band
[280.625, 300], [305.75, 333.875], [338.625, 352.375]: 0.4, 206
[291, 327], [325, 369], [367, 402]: 2.7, 219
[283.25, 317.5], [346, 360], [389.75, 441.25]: 0.3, 205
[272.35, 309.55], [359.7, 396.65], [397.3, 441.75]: -4.4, 202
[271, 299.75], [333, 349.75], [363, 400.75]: 0.8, 220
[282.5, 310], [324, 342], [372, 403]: 0.8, 218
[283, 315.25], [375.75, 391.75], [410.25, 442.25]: -3.9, 192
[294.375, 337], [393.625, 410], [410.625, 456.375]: -3.5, 197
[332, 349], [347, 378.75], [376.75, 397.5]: 2.8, 225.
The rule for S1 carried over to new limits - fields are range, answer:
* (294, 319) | 202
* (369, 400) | 236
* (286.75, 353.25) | 204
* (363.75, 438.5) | 213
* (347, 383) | 209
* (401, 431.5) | 198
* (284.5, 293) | 204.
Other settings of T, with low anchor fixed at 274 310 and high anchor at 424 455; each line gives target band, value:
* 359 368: -0.01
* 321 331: 0.00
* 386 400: -0.25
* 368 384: -0.11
